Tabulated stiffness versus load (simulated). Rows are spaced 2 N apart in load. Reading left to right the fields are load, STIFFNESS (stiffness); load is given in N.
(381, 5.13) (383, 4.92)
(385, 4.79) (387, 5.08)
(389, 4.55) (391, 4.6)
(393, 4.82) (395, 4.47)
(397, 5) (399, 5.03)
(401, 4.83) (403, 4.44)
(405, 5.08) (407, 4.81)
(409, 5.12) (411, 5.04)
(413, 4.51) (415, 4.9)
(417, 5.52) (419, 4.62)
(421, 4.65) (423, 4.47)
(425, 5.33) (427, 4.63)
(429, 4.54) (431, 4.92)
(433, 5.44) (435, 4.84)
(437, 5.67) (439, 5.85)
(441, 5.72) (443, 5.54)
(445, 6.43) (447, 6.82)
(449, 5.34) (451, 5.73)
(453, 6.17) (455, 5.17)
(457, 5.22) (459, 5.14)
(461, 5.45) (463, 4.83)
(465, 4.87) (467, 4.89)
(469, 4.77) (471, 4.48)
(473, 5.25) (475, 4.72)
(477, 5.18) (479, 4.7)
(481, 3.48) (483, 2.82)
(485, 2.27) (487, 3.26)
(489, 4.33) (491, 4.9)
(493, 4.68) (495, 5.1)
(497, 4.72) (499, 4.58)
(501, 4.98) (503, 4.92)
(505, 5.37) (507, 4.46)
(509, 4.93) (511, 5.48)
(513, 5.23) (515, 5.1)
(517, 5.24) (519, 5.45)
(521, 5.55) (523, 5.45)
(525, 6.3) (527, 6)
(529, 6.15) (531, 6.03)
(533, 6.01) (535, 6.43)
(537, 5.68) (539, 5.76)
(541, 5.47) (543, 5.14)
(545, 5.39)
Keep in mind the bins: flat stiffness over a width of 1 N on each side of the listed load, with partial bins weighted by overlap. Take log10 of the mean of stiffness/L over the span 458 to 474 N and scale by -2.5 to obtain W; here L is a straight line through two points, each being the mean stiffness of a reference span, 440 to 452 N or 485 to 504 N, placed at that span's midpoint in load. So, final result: 0.08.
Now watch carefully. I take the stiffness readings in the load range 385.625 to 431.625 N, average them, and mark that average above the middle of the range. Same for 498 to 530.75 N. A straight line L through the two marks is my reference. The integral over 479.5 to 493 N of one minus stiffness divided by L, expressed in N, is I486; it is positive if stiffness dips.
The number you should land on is 4.1 N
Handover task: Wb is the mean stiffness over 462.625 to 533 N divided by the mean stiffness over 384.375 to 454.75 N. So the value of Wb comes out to 0.95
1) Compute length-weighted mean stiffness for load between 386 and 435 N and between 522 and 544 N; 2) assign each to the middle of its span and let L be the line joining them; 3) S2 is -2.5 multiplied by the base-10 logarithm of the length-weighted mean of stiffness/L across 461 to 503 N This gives 0.21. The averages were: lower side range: 4.85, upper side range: 5.86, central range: 4.48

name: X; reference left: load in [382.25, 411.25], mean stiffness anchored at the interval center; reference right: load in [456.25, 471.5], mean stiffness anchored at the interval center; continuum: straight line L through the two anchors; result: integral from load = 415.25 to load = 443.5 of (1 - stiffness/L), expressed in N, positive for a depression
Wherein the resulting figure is -1.2 N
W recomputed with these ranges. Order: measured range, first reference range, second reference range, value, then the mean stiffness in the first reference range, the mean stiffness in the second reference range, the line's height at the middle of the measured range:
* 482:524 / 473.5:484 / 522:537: 0.09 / 4.23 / 6.03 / 5.09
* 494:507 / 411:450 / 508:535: 0.13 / 5.24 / 5.64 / 5.55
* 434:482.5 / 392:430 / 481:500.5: -0.19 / 4.83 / 4.07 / 4.38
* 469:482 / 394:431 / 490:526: 0.09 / 4.84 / 5.14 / 5.03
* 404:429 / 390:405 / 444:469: 0.03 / 4.76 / 5.48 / 4.99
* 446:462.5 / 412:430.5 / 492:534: -0.13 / 4.8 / 5.32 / 4.99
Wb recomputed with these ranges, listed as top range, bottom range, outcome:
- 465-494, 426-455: 0.77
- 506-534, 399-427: 1.14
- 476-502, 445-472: 0.79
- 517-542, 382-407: 1.21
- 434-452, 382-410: 1.20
